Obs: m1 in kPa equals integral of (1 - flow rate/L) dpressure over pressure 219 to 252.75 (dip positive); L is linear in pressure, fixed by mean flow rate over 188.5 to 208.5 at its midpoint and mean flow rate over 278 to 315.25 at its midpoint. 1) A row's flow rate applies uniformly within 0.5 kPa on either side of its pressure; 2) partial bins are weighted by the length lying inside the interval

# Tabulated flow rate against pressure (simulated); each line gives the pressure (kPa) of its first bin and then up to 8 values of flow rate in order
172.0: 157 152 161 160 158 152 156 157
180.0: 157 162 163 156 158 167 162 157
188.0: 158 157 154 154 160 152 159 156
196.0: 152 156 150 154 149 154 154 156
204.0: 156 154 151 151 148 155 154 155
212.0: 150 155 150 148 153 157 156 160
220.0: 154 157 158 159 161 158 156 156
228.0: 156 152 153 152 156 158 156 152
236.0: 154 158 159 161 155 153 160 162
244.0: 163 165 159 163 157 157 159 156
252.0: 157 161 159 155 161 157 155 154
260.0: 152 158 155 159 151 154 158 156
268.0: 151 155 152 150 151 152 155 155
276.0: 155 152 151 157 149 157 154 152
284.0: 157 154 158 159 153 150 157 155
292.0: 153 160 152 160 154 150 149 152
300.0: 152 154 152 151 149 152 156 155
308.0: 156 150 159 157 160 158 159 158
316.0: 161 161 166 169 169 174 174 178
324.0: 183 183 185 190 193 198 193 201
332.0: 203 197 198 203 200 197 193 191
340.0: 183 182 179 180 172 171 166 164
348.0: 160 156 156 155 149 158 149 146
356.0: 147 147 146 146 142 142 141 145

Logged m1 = -0.7 kPa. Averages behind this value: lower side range 154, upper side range 155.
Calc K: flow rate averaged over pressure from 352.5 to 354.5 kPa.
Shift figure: 154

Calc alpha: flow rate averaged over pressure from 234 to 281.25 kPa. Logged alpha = 156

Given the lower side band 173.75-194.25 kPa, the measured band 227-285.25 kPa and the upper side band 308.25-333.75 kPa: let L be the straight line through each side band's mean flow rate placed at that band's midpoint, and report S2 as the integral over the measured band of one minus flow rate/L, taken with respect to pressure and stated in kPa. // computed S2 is 3.9 kPa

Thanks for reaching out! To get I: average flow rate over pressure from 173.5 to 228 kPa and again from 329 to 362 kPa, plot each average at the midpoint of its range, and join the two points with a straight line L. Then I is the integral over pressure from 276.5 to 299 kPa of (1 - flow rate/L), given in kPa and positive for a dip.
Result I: 1.5 kPa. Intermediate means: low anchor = 156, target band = 154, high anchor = 171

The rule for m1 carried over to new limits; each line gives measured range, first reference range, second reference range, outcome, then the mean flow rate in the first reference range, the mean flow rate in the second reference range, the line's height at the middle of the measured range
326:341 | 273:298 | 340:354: -2.95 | 154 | 165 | 163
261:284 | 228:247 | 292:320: 0.42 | 157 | 156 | 157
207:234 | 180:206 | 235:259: 0.43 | 156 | 158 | 157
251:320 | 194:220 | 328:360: 4.00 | 153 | 174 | 165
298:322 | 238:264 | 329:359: 1.44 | 158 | 174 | 168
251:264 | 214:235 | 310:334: 0.49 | 156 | 177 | 163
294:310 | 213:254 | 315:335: 2.12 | 157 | 183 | 176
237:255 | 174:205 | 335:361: 0.09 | 157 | 166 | 160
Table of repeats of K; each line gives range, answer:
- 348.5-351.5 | 156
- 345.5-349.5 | 162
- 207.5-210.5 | 152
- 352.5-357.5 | 149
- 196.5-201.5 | 153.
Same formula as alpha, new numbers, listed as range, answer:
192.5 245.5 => 155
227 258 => 157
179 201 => 157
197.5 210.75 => 153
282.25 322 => 157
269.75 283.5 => 153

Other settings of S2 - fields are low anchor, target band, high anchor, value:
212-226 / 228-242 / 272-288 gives -0.02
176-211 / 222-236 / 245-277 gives 0.00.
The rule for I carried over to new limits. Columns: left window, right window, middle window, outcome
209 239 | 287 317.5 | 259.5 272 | 0.1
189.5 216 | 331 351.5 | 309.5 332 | 0.3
